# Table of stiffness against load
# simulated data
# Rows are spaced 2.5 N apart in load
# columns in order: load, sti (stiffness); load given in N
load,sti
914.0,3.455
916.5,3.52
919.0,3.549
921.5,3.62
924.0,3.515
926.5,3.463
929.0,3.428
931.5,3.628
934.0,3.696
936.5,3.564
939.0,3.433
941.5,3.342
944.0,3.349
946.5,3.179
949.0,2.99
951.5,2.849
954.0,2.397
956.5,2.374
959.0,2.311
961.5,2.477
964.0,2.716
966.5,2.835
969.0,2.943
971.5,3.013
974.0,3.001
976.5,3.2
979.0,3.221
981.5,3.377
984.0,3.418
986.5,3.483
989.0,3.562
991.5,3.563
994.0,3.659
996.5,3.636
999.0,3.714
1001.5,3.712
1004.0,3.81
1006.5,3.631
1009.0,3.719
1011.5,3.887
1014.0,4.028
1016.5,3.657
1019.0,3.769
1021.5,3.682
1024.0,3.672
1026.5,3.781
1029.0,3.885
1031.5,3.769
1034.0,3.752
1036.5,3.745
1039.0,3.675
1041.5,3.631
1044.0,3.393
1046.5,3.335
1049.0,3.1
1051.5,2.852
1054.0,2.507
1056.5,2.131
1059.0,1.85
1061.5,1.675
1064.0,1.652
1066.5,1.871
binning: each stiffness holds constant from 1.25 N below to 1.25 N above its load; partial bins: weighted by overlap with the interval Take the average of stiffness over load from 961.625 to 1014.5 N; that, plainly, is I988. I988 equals 3.41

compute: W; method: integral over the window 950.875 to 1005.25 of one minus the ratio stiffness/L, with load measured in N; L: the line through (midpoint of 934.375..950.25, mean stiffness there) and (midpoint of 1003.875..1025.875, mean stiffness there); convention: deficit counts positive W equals 6.14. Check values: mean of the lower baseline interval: 3.33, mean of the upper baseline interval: 3.76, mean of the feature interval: 3.15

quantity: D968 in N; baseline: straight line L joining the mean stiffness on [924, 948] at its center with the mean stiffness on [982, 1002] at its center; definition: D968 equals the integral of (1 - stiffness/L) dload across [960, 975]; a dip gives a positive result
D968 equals 3.0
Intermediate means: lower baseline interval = 3.45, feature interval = 2.82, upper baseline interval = 3.58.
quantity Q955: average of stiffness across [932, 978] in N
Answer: 2.99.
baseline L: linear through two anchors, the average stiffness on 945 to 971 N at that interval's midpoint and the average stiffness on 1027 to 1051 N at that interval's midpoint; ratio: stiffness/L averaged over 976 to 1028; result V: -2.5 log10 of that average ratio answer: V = -0.14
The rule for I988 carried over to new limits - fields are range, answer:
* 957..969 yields 2.61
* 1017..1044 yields 3.72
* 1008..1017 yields 3.84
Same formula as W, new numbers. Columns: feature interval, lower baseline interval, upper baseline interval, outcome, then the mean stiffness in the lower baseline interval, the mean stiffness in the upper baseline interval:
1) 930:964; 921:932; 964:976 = 2.3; 3.52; 2.94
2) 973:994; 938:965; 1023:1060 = -2.6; 2.85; 3.28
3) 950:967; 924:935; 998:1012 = 5.0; 3.55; 3.74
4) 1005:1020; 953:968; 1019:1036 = -1.3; 2.53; 3.76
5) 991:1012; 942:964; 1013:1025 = -1.3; 2.76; 3.76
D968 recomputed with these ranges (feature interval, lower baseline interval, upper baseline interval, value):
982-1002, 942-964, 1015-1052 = -2.6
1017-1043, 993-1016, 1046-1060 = -4.9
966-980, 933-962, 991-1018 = 1.2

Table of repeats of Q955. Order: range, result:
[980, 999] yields 3.54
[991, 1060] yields 3.49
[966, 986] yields 3.15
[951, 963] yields 2.46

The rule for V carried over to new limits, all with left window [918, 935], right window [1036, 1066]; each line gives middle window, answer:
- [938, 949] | 0.05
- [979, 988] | -0.07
